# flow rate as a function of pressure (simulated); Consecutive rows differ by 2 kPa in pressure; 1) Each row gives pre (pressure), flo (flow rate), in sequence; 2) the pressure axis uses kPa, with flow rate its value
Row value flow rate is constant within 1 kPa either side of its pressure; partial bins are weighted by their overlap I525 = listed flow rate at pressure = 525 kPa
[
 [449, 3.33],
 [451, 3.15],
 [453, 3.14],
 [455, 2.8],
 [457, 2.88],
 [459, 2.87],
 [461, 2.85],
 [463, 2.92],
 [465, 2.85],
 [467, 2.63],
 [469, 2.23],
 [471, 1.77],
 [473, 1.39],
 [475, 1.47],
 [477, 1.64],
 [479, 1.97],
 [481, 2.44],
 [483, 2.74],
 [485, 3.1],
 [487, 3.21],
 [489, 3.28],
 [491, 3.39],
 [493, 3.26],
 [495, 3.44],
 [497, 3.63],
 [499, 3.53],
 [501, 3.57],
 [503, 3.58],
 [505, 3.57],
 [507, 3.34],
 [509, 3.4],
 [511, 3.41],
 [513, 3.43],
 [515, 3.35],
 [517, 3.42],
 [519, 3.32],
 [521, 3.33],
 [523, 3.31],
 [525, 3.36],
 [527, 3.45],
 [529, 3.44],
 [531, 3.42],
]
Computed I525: 3.36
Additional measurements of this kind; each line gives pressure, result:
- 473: 1.39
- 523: 3.31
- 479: 1.97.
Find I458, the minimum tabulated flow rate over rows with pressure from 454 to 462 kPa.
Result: 2.8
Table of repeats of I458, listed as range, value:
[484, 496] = 3.1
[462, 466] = 2.85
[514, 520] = 3.32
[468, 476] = 1.39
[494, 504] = 3.44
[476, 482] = 1.64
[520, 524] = 3.31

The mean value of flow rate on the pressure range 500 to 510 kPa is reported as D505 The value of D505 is 3.49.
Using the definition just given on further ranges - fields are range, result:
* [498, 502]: 3.55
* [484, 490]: 3.2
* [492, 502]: 3.49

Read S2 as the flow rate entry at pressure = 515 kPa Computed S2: 3.35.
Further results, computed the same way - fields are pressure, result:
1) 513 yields 3.43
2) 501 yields 3.57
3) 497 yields 3.63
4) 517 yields 3.42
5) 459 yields 2.87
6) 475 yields 1.47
